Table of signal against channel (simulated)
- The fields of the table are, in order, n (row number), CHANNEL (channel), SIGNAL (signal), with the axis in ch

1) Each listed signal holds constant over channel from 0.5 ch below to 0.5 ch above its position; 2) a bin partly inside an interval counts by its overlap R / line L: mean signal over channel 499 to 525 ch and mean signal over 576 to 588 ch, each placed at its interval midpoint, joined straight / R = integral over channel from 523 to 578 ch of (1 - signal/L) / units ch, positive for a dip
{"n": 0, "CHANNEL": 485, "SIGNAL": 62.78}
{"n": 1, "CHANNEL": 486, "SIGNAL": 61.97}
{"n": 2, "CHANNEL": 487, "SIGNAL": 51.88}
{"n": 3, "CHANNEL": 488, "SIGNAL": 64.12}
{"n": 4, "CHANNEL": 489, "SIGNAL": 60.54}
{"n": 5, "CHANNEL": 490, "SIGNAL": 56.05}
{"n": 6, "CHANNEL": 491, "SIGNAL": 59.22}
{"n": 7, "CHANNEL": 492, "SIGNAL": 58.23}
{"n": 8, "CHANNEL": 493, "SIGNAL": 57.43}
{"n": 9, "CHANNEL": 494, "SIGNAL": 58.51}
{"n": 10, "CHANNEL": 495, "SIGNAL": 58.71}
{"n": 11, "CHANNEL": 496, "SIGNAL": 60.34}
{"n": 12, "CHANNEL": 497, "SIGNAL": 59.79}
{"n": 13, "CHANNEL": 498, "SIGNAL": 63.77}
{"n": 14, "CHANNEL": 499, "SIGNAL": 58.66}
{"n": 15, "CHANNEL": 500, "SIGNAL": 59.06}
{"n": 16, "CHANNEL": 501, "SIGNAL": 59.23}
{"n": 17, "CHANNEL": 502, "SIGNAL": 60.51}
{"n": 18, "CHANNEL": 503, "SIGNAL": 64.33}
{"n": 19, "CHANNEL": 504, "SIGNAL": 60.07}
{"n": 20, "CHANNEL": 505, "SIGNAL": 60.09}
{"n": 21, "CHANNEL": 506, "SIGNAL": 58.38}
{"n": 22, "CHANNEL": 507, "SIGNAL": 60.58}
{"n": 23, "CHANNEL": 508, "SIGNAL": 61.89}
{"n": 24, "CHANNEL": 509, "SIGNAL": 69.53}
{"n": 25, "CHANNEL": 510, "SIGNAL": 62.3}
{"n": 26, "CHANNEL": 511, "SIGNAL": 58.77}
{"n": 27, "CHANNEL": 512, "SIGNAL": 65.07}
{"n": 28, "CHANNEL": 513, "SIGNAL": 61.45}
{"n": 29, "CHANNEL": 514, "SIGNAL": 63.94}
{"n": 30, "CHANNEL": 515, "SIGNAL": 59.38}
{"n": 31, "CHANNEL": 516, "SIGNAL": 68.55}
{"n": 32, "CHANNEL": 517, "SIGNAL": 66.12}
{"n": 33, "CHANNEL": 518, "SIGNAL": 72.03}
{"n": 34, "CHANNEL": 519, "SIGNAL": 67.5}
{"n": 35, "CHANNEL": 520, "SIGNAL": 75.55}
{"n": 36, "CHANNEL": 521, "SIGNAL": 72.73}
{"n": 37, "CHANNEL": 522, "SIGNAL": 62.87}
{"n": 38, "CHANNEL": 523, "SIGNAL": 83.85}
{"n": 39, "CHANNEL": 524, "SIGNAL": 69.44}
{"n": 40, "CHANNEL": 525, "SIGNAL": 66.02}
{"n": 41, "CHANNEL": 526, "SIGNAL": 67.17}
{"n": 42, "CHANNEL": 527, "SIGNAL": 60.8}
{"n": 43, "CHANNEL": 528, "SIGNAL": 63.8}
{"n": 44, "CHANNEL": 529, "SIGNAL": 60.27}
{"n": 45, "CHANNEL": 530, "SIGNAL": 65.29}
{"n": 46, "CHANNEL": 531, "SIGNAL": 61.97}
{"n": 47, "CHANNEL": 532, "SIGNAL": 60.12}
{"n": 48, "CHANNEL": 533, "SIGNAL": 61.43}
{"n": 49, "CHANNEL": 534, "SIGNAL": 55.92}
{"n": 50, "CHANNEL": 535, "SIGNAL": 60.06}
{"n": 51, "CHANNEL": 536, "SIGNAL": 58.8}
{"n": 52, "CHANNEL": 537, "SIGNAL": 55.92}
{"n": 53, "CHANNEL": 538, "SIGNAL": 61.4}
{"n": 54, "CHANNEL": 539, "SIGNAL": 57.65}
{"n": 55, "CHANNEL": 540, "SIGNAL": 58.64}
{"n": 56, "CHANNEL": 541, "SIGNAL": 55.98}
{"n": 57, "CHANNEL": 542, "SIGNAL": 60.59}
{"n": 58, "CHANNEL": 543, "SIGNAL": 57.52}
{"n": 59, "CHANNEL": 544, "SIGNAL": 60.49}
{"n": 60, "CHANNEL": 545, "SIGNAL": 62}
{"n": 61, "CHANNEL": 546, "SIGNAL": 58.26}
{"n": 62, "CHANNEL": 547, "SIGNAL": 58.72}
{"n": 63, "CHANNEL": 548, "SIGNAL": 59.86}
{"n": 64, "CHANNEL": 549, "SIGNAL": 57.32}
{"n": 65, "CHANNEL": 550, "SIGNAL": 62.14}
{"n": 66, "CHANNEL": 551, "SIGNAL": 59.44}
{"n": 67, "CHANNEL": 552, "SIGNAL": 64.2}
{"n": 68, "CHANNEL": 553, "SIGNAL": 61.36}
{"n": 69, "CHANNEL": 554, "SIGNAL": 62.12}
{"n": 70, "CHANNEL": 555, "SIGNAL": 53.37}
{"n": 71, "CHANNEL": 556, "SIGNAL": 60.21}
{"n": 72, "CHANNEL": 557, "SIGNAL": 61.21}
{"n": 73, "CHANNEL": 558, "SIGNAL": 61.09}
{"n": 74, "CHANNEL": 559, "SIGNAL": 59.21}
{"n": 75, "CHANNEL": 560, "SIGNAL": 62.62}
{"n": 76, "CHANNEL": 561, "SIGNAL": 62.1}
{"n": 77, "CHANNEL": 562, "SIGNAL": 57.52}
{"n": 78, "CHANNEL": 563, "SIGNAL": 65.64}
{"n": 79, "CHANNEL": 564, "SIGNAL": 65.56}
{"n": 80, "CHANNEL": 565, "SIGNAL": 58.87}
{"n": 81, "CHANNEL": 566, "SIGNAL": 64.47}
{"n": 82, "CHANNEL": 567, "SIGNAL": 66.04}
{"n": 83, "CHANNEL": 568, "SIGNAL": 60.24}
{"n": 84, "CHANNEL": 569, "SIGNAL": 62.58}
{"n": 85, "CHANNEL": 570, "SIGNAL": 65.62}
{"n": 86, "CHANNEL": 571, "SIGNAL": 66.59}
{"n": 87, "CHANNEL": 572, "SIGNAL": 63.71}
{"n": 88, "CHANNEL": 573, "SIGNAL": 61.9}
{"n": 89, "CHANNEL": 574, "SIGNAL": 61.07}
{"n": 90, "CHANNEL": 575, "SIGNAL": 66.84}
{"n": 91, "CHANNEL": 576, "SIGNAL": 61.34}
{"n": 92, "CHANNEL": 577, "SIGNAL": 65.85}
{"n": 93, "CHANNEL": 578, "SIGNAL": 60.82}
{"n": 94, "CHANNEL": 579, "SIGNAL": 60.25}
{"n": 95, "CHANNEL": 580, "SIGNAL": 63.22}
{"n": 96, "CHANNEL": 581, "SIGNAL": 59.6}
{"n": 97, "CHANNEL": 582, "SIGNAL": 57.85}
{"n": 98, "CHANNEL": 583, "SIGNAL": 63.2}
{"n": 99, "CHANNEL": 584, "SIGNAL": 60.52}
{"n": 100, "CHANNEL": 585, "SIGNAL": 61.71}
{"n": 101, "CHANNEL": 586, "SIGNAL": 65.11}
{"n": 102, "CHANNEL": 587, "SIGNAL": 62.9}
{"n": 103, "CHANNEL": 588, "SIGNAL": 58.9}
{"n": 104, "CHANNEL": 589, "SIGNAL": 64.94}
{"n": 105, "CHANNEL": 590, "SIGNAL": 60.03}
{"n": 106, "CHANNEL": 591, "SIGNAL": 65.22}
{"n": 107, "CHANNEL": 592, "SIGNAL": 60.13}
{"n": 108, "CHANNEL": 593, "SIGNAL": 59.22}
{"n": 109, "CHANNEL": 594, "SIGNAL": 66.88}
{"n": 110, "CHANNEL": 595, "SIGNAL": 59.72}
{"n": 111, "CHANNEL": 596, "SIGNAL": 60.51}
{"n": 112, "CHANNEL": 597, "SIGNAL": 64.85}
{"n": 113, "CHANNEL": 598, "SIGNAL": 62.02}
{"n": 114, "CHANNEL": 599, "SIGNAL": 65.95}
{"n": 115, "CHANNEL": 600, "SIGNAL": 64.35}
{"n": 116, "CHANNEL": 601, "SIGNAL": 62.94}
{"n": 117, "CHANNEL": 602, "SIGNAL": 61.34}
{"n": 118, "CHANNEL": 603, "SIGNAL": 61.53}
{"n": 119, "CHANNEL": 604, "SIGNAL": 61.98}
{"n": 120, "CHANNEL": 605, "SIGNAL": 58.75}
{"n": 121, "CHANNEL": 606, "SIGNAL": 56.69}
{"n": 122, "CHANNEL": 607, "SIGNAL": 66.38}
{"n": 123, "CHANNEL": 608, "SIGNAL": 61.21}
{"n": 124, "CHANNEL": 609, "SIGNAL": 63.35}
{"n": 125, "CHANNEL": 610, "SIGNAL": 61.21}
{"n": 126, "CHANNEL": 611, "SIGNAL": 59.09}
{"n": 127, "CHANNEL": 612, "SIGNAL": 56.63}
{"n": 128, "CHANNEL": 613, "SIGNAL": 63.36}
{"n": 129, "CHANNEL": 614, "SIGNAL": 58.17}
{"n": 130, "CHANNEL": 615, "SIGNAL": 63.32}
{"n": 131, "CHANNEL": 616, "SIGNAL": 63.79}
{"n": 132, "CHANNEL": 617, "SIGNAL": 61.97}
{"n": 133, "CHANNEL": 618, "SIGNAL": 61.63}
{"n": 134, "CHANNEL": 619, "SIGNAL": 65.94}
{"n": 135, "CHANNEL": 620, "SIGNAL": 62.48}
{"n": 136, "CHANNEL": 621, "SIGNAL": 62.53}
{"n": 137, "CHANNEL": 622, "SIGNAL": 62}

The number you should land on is 1.29 ch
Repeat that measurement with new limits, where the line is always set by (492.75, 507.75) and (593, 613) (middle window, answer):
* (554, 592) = -0.48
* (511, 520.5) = -0.93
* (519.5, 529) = -1.29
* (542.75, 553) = 0.13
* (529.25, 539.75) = 0.14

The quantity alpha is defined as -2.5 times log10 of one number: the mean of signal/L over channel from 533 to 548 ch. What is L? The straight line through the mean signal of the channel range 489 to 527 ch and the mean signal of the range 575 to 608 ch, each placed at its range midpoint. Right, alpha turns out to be 0.07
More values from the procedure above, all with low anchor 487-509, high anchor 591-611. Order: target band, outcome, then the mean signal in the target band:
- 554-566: 0.01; 60.9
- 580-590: 0.00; 61.6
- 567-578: -0.04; 63.6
